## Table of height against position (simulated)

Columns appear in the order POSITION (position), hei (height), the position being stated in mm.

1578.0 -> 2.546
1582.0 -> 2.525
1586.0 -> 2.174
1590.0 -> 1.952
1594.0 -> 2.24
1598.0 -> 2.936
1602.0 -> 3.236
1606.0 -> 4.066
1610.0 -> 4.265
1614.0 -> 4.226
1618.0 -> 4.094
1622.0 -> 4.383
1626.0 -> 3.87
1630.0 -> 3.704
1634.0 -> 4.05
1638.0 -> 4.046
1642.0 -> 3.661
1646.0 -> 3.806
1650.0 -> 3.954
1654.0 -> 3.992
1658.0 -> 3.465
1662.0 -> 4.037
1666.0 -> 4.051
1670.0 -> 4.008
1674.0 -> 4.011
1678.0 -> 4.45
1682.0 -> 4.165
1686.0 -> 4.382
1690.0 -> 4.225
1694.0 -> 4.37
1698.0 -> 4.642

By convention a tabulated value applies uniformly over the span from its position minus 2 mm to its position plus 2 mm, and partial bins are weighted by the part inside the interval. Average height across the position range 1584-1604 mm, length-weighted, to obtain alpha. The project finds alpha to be 2.51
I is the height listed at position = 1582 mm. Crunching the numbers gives 2.525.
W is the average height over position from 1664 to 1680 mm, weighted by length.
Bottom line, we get 4.13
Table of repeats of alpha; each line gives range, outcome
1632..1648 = 3.89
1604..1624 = 4.21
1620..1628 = 4.13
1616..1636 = 4.02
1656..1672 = 3.89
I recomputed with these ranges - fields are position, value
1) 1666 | 4.051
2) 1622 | 4.383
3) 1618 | 4.094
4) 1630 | 3.704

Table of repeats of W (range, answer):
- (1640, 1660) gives 3.78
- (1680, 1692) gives 4.26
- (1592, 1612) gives 3.35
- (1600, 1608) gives 3.65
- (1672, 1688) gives 4.25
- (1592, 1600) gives 2.59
